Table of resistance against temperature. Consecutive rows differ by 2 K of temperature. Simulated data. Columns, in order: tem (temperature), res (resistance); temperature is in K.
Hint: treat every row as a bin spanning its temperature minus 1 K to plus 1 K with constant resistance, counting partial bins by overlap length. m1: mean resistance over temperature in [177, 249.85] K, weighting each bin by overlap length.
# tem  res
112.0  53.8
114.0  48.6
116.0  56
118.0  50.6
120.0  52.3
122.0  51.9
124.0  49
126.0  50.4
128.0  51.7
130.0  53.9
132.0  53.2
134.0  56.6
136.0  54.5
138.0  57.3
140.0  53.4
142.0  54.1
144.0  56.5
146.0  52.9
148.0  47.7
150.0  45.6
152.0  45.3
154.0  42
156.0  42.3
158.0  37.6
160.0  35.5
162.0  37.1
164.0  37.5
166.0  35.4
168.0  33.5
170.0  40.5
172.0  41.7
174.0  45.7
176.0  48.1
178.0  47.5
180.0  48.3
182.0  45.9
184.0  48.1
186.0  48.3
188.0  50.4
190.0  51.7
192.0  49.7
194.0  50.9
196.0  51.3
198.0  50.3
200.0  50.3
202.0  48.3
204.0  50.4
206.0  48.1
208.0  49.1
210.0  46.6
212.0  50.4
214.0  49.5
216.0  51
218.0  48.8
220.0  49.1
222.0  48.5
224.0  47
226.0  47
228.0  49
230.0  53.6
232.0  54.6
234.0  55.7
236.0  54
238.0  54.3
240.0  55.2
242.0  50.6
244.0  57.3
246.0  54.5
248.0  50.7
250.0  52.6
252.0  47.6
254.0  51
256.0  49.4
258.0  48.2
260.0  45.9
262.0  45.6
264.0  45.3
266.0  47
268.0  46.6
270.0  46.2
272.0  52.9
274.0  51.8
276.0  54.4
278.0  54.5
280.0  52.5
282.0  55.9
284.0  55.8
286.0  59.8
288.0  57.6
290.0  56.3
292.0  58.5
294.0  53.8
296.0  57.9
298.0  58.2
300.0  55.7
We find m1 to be 50.5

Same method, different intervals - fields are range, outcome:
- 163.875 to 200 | 46.1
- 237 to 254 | 52.7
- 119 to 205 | 47.8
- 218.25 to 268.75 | 50.4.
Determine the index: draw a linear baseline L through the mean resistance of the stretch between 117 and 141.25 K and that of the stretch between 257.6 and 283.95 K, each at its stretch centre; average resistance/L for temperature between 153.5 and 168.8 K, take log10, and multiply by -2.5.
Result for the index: 0.36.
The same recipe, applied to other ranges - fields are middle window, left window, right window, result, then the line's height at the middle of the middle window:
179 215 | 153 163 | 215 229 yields -0.105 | 44.8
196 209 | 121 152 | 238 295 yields 0.057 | 52.2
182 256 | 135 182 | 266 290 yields -0.029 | 49.3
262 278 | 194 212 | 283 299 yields 0.127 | 55.4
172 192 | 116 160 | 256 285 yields 0.049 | 50.2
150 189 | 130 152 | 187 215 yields 0.199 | 51.4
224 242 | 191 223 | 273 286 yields -0.023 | 51.3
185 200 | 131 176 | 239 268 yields -0.066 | 47.4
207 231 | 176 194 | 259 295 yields 0.021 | 50.1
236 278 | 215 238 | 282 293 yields 0.074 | 54.2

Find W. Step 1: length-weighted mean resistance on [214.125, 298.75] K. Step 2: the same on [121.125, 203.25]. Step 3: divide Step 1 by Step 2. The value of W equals 1.1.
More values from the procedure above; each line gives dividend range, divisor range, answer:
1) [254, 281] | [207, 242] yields 0.97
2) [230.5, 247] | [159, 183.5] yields 1.31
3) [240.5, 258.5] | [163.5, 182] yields 1.22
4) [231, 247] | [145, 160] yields 1.23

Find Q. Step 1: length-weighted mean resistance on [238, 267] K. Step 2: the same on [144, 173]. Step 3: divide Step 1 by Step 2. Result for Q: 1.21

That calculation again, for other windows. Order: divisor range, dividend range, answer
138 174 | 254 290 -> 1.17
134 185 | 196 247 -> 1.12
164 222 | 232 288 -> 1.10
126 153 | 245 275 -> 0.93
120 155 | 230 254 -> 1.03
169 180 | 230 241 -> 1.21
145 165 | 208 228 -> 1.15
